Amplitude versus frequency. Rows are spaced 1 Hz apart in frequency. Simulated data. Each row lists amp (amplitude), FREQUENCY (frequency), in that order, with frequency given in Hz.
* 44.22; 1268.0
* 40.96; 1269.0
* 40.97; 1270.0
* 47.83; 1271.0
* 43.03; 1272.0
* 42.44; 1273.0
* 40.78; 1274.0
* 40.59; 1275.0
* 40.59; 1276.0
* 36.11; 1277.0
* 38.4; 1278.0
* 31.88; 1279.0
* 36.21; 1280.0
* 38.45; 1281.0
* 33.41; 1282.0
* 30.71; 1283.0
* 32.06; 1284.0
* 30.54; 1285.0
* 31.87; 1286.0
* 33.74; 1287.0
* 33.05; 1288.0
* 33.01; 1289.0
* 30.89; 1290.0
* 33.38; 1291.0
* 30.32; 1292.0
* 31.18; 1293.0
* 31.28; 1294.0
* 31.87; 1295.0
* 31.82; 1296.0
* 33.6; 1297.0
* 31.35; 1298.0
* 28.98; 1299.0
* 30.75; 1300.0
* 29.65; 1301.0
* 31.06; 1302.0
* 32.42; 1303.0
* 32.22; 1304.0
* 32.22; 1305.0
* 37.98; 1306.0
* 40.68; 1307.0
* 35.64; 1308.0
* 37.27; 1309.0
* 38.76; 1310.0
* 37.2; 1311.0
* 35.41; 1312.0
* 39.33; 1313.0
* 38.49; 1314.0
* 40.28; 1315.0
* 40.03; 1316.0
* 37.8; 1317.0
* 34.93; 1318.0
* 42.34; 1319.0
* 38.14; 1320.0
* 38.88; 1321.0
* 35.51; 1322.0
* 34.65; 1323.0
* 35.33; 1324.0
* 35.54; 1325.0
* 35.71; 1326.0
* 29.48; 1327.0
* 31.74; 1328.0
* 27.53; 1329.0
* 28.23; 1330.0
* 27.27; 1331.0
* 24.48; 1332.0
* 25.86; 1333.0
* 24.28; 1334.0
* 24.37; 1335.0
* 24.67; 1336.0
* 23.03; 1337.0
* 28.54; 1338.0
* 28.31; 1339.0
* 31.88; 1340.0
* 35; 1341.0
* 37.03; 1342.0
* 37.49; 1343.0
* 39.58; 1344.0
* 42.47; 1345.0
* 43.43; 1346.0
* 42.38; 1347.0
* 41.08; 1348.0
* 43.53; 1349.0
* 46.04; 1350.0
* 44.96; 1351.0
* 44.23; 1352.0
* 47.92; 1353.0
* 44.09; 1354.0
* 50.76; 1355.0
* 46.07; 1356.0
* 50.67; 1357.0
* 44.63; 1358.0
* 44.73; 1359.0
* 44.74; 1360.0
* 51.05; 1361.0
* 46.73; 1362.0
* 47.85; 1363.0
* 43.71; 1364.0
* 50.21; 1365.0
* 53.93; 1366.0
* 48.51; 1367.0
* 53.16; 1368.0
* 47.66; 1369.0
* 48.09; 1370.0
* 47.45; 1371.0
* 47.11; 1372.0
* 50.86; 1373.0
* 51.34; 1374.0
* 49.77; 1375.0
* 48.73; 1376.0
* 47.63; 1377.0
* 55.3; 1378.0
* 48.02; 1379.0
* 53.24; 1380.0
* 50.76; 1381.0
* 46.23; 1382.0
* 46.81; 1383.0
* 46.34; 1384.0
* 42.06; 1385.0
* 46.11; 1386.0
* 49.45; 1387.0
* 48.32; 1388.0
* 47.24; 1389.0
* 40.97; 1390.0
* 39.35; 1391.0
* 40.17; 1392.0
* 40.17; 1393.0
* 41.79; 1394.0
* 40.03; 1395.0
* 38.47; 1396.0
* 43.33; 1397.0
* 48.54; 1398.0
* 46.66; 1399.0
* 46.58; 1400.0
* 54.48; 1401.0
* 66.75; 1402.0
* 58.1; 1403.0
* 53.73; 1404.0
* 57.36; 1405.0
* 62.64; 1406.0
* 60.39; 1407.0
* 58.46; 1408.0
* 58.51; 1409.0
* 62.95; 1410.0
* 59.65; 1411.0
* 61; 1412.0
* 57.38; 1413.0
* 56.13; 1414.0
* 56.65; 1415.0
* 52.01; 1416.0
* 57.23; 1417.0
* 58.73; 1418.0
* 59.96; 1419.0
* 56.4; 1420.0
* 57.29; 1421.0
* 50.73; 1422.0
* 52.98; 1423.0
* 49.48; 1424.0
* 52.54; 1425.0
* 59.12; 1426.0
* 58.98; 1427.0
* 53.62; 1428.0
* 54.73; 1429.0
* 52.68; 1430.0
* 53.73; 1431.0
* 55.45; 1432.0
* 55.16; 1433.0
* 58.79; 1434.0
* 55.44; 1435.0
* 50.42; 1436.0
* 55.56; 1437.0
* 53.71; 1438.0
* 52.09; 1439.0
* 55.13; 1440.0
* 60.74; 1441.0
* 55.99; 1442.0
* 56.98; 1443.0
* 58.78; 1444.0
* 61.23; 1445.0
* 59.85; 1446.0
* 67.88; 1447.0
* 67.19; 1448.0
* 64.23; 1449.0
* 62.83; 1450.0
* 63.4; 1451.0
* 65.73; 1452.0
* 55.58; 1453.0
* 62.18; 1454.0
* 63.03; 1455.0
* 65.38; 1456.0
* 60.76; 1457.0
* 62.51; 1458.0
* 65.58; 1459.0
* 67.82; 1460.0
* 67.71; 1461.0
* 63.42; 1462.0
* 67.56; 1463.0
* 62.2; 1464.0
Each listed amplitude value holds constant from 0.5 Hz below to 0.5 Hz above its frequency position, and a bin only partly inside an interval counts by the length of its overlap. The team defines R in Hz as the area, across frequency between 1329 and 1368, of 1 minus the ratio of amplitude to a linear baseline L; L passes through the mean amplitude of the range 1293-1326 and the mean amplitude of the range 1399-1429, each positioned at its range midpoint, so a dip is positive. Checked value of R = 3.6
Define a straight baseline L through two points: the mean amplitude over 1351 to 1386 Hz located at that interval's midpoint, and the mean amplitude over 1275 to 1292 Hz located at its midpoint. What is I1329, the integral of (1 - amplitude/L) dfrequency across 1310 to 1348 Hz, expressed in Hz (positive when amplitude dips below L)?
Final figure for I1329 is 6.75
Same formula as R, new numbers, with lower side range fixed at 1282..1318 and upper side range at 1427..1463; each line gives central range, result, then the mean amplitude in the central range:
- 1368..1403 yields 1.1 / 47.5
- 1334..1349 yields 2.6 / 34.2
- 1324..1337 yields 3.6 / 28.3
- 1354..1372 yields -1.2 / 48.1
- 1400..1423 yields -1.7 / 57.7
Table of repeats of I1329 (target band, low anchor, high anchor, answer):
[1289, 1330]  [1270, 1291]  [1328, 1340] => -4.9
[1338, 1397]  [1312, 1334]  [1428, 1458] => -2.7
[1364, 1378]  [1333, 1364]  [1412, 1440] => -1.7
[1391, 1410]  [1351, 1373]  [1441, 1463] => 1.2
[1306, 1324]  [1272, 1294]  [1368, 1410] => 0.6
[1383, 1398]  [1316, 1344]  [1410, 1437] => 1.2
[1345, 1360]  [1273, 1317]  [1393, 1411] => -0.3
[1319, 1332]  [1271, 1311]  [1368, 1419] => 2.2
